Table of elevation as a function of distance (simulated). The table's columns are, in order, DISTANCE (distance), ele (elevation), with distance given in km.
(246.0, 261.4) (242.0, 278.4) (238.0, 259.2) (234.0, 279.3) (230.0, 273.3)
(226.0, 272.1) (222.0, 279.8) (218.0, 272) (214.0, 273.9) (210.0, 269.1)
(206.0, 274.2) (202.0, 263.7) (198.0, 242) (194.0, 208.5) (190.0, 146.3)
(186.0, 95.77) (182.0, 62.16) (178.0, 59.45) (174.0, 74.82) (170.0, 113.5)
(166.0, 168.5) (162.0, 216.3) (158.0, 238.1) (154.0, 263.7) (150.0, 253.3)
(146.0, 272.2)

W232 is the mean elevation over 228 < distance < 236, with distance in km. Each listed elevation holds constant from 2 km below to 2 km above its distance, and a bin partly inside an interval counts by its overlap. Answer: 276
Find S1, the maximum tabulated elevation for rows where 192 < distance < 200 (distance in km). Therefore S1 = 242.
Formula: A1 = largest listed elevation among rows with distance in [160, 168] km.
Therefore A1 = 216.3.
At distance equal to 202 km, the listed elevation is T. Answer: 263.7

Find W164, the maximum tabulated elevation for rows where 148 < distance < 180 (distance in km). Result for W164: 263.7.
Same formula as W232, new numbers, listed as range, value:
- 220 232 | 275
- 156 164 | 227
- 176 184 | 60.8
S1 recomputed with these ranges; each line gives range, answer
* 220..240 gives 279.8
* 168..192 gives 146.3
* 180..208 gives 274.2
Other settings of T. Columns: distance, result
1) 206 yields 274.2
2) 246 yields 261.4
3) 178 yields 59.45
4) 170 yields 113.5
